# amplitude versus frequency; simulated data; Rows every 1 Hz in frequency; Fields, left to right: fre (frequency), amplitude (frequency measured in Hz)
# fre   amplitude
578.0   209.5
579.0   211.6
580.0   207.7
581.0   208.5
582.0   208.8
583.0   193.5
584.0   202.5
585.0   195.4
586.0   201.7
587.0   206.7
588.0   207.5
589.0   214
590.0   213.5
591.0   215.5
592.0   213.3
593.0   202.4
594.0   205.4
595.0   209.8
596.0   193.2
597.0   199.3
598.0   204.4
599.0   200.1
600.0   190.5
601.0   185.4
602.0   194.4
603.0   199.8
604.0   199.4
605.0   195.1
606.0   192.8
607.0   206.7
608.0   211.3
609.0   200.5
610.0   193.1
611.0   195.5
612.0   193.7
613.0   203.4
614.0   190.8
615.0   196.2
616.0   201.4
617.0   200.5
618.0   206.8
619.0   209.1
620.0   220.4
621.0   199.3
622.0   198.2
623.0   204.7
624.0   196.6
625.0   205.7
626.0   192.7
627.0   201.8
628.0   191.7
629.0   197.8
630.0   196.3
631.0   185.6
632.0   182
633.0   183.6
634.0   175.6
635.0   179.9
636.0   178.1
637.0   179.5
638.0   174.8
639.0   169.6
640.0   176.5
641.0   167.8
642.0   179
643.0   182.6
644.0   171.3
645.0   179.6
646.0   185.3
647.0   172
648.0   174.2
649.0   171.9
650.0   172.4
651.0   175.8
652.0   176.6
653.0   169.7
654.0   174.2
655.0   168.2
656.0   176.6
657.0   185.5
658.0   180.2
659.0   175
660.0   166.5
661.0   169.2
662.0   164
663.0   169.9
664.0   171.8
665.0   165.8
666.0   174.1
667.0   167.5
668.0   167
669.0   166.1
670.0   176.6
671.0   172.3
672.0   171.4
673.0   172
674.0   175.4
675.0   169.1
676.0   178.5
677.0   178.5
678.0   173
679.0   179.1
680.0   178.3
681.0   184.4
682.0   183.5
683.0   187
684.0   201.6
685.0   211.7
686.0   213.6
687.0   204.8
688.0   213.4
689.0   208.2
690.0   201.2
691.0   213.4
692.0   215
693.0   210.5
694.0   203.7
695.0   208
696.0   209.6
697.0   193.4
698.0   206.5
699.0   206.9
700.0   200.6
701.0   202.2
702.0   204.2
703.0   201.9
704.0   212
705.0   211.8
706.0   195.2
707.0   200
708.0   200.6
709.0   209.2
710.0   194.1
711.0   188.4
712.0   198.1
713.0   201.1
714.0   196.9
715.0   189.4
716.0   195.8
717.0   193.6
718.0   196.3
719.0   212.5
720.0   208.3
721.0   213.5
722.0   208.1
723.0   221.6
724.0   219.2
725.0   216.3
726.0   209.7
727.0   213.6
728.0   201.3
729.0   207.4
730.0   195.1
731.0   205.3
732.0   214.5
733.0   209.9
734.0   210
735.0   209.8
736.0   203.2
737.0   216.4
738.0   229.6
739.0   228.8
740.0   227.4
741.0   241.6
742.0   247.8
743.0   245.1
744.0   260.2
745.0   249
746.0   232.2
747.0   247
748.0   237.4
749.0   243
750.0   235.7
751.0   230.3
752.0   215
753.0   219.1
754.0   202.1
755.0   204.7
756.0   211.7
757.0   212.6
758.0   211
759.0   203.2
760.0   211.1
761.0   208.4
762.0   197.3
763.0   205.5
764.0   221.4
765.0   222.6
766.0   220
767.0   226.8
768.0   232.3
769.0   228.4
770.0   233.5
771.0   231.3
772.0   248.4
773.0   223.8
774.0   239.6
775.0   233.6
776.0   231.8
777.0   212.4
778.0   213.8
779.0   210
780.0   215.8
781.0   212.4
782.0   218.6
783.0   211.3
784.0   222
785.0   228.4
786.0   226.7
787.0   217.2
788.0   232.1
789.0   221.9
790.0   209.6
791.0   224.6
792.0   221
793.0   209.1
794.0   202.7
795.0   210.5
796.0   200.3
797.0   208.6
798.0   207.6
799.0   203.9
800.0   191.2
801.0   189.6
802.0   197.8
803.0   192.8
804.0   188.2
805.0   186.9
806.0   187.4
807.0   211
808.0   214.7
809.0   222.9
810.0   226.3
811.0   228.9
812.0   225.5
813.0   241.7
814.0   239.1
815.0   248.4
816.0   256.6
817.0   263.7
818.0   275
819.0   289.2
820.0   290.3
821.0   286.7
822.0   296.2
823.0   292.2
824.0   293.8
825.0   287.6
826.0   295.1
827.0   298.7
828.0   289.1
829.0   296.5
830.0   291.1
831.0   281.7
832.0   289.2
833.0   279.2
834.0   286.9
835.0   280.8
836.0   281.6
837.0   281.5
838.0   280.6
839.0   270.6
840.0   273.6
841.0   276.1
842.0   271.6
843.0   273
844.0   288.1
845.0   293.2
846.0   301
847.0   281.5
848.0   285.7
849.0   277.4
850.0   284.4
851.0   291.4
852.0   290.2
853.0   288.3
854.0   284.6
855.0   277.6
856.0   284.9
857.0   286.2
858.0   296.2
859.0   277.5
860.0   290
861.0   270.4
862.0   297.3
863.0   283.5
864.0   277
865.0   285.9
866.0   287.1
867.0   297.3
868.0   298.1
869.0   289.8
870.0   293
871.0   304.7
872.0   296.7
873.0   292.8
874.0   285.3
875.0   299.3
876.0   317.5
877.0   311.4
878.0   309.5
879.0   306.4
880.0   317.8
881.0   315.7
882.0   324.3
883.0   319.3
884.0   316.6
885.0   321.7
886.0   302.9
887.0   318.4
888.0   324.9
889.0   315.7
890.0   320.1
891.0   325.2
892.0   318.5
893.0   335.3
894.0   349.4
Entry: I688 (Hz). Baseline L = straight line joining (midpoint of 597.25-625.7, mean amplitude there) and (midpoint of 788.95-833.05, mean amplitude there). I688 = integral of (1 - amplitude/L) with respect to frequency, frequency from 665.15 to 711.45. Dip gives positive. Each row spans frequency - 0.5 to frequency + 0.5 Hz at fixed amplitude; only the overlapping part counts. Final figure 4.9 Hz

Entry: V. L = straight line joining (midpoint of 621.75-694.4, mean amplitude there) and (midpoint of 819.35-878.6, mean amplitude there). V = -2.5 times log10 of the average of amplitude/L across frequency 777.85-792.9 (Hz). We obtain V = 0.16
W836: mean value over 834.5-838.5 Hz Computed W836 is 281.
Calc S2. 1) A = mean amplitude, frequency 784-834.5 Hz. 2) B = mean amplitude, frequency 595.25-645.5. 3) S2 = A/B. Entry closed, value 1.2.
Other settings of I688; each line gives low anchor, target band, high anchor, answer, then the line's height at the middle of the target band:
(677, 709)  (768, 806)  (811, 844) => 5.8 Hz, 254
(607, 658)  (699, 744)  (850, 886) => 3.8 Hz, 229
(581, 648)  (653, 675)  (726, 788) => 3.5 Hz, 204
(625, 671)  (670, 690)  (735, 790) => 0.3 Hz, 190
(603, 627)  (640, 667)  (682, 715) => 3.8 Hz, 202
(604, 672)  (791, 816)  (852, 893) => 5.2 Hz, 267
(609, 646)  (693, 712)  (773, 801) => 0.0 Hz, 202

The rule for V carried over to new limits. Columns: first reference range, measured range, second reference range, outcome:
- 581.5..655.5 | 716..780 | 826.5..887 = 0.12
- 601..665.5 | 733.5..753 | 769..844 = -0.05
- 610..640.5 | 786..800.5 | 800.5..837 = 0.17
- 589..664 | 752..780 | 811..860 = 0.14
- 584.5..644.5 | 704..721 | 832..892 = 0.17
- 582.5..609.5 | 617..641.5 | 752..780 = 0.08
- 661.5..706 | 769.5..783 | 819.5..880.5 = 0.10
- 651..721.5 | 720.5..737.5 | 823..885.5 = 0.03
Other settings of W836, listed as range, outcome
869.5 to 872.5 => 298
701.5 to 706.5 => 205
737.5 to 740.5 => 229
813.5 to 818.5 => 257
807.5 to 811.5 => 223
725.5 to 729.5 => 208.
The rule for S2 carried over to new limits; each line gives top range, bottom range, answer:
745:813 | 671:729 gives 1.09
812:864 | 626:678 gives 1.60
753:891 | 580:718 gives 1.34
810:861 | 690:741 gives 1.35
